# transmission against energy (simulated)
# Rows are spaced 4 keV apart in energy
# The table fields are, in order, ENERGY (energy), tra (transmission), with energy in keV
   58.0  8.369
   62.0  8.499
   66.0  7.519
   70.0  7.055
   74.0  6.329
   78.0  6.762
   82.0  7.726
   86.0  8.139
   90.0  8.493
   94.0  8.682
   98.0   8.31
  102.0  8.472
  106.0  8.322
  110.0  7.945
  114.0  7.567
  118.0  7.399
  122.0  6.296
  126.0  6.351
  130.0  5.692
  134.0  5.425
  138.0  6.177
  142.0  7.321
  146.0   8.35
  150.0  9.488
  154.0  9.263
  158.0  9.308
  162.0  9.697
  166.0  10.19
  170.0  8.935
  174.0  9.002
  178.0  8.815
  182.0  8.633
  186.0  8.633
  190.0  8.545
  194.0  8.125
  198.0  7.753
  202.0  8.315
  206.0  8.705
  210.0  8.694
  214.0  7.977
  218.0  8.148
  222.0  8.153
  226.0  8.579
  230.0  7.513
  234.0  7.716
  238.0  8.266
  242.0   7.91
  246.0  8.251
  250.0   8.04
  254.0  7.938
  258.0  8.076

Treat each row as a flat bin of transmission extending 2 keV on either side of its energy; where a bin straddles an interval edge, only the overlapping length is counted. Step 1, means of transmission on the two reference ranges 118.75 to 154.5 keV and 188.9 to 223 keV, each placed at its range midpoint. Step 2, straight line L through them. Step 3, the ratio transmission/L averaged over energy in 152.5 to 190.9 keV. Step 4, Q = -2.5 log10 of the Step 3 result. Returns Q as -0.19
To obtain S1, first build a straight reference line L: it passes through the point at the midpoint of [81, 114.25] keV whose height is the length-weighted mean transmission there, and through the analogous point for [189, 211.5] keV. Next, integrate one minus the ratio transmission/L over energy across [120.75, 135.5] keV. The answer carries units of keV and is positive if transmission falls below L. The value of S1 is 4.1 keV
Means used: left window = 8.23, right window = 8.34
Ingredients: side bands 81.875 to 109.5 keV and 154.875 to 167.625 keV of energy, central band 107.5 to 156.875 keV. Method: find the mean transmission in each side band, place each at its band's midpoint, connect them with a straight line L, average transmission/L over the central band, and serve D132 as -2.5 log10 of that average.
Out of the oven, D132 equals 0.235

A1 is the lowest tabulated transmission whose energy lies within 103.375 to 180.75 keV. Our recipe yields 5.425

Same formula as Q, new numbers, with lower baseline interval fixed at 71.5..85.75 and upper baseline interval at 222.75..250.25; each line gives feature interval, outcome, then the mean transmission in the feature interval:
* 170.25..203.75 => -0.102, 8.5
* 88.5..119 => -0.131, 8.17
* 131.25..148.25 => 0.100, 6.81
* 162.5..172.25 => -0.247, 9.57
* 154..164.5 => -0.244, 9.49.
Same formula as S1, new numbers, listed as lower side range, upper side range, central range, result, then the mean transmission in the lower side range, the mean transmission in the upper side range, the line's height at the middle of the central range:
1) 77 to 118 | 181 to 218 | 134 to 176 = -2.0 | 8.04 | 8.36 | 8.22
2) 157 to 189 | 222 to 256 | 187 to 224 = 1.3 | 9.13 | 8.03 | 8.59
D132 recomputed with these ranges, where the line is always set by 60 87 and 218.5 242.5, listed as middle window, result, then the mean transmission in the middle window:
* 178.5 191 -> -0.10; 8.63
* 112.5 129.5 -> 0.12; 6.78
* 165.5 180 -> -0.17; 9.14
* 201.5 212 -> -0.09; 8.61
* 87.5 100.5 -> -0.14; 8.48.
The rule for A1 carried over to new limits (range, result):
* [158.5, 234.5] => 7.513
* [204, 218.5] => 7.977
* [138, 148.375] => 6.177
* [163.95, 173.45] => 8.935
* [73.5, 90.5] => 6.329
